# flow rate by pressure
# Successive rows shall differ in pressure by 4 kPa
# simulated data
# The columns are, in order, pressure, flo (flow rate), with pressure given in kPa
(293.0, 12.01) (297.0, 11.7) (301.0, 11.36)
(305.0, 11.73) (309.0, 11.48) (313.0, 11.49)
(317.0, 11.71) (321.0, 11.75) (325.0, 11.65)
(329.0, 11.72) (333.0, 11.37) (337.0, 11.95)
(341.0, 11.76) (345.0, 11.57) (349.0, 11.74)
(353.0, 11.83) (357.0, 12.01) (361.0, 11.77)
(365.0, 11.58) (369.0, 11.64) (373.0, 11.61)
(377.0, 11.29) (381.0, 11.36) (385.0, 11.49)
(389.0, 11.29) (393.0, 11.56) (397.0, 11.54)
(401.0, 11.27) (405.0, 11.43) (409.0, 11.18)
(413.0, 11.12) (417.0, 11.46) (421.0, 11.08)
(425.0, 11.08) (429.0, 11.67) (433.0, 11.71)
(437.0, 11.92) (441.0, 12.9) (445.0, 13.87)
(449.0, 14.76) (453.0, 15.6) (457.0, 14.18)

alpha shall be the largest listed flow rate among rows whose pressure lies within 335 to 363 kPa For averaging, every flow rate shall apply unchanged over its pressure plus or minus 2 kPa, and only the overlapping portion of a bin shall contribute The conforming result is 12.01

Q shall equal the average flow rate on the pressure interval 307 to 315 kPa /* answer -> 11.5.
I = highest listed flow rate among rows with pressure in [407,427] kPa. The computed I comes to 11.46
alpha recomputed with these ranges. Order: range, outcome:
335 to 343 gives 11.95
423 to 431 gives 11.67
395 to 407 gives 11.54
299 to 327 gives 11.75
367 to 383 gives 11.64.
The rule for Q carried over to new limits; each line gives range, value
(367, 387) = 11.5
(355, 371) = 11.8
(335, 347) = 11.8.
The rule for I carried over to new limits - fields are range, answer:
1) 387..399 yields 11.56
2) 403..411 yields 11.43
